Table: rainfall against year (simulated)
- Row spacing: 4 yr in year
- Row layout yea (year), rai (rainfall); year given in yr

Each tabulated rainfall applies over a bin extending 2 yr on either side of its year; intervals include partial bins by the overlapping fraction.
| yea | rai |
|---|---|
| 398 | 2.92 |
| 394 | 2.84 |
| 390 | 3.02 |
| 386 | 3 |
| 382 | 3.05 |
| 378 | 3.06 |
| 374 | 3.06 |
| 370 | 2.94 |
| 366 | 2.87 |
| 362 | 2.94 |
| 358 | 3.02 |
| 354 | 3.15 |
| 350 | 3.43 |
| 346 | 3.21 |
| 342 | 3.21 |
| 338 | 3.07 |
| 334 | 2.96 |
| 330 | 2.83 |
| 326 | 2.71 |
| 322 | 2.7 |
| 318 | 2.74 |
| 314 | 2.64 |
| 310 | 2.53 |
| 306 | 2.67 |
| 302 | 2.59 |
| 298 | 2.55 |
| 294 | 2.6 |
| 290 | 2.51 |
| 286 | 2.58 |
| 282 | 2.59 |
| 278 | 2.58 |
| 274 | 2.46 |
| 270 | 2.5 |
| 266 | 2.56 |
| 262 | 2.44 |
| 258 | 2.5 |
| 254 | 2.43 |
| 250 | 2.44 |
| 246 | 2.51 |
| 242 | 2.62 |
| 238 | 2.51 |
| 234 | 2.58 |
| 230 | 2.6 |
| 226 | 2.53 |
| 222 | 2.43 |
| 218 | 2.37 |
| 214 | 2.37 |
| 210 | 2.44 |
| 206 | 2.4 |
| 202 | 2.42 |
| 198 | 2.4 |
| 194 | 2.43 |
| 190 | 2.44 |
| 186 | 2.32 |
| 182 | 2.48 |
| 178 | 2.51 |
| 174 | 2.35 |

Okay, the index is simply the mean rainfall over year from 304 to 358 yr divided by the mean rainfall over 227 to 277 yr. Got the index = 1.2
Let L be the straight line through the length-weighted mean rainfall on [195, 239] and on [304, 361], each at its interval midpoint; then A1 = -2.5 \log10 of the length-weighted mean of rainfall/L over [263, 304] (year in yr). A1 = 0.07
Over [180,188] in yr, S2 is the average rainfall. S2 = 2.4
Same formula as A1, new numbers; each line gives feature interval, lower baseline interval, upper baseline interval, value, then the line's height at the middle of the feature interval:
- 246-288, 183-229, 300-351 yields 0.057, 2.64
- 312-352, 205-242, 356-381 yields -0.034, 2.86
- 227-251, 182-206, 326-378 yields 0.018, 2.59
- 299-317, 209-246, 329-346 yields 0.115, 2.9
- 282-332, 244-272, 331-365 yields 0.074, 2.82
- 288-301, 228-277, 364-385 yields 0.052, 2.68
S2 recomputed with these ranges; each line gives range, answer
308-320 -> 2.64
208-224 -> 2.4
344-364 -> 3.15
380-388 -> 3.02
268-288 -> 2.54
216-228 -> 2.44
